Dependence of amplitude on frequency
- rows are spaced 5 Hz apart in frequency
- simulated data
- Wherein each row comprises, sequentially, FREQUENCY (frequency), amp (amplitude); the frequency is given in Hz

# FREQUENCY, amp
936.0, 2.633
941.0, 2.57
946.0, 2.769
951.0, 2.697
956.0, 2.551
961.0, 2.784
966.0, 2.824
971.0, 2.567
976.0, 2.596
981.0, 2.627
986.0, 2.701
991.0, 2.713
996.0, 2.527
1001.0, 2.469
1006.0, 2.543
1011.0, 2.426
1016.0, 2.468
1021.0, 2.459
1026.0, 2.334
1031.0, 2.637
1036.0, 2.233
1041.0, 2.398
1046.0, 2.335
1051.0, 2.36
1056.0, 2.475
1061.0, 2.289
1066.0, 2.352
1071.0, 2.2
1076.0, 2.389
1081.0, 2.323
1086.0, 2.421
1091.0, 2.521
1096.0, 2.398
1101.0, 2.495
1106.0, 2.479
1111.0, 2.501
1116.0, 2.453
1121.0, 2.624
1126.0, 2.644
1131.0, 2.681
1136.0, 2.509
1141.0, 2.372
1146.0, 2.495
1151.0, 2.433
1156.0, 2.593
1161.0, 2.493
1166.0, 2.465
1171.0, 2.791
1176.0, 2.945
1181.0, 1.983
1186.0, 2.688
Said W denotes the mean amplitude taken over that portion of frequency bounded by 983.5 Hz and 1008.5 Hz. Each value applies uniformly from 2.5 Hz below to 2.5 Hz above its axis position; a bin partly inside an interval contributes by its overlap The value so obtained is 2.59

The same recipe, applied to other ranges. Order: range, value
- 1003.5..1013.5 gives 2.48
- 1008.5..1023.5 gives 2.45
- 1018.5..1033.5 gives 2.48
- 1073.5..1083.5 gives 2.36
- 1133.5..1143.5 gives 2.44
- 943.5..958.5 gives 2.67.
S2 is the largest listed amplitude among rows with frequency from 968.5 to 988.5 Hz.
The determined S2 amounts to 2.701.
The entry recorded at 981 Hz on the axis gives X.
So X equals 2.627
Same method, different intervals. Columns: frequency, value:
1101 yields 2.495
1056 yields 2.475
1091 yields 2.521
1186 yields 2.688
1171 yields 2.791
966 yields 2.824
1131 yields 2.681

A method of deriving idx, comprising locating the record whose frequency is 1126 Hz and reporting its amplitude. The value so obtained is 2.644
